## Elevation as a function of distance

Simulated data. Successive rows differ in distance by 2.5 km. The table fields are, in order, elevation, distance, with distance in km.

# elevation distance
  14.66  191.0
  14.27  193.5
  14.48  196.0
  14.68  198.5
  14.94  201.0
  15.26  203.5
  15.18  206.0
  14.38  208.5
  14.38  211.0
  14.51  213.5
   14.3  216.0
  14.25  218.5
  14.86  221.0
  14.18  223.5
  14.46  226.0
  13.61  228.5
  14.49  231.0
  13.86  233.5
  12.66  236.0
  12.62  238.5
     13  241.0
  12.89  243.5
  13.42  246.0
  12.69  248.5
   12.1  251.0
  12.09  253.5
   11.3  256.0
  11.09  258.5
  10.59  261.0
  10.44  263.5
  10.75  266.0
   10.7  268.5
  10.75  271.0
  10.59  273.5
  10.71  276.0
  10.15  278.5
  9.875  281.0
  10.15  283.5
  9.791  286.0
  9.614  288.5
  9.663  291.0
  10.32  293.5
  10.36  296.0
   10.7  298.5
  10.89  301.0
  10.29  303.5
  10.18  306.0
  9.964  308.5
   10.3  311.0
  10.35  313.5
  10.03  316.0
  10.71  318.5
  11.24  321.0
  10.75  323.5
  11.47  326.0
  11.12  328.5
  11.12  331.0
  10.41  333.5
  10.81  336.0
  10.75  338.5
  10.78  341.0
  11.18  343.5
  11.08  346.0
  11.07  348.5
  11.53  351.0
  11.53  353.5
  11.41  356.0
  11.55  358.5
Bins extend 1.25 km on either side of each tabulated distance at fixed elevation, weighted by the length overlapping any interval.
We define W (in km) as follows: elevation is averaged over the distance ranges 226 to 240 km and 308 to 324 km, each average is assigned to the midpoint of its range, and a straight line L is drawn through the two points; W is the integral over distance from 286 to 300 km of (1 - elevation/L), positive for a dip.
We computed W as 1.50 km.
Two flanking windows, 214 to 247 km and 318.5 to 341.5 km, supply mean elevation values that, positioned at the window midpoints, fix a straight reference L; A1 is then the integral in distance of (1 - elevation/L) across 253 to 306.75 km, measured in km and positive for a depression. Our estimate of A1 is 8.1 km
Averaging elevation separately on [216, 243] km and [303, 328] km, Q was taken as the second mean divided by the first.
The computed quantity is 0.76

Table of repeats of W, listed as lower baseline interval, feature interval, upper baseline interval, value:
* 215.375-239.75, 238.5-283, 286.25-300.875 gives 2.49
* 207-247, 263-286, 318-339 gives 3.84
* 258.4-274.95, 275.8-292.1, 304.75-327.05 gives 1.04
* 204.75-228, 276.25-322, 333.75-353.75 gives 7.35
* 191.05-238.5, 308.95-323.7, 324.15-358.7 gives 1.54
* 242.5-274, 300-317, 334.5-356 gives 1.49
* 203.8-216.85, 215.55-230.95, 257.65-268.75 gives -0.73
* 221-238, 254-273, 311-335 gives 2.85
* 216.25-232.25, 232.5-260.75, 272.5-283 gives 0.45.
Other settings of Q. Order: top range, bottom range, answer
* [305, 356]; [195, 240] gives 0.76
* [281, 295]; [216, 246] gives 0.72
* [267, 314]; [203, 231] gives 0.71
